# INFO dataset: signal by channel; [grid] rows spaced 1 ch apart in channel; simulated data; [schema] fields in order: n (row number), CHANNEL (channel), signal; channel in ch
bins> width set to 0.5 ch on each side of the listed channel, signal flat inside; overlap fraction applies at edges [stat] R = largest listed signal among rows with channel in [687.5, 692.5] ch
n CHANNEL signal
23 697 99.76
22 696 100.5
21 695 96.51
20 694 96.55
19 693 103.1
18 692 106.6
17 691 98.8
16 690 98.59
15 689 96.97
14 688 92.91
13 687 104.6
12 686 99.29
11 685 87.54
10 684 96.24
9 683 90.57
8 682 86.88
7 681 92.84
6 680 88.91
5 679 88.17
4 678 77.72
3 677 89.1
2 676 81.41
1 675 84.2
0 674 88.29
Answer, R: 106.6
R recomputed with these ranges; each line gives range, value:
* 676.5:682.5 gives 92.84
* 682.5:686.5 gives 99.29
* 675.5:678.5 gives 89.1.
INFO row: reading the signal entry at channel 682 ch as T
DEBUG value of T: 86.88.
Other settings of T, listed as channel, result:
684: 96.24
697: 99.76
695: 96.51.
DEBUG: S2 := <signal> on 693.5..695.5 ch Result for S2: 96.5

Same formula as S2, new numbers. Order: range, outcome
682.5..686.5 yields 93.4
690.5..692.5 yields 103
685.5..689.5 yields 98.4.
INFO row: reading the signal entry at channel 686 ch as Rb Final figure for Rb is 99.29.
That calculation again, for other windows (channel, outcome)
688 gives 92.91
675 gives 84.2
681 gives 92.84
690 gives 98.59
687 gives 104.6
